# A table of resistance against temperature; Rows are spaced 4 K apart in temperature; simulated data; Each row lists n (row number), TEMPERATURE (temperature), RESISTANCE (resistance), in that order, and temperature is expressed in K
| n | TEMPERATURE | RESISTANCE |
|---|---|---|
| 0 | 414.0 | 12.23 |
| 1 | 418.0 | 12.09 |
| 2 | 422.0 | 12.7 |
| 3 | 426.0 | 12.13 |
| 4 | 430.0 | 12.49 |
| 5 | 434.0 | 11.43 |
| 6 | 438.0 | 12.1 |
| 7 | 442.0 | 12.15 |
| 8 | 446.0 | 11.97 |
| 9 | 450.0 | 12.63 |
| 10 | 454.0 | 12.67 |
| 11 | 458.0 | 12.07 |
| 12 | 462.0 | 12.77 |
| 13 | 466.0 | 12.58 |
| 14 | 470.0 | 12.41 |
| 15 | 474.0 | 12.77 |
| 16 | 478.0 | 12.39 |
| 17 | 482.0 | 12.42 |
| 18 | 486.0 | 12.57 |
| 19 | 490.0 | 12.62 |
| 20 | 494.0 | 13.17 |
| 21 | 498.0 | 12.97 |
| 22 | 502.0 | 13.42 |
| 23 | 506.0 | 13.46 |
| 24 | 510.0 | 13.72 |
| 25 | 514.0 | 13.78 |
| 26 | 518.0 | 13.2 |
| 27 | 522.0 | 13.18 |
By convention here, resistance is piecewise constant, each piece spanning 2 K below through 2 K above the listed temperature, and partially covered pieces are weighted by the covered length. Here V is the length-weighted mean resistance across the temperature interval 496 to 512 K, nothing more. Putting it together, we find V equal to 13.4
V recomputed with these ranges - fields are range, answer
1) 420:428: 12.4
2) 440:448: 12.1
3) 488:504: 13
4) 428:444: 12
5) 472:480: 12.6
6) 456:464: 12.4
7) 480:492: 12.5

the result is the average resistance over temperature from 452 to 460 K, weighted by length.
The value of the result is 12.4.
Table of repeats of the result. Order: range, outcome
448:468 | 12.5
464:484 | 12.5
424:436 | 12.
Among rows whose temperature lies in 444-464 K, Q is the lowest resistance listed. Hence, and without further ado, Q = 11.97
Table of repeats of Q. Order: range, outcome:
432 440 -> 11.43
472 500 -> 12.39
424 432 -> 12.13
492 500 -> 12.97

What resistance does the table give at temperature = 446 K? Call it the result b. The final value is 11.97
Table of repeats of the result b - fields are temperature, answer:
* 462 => 12.77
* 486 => 12.57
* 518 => 13.2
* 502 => 13.42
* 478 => 12.39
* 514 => 13.78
